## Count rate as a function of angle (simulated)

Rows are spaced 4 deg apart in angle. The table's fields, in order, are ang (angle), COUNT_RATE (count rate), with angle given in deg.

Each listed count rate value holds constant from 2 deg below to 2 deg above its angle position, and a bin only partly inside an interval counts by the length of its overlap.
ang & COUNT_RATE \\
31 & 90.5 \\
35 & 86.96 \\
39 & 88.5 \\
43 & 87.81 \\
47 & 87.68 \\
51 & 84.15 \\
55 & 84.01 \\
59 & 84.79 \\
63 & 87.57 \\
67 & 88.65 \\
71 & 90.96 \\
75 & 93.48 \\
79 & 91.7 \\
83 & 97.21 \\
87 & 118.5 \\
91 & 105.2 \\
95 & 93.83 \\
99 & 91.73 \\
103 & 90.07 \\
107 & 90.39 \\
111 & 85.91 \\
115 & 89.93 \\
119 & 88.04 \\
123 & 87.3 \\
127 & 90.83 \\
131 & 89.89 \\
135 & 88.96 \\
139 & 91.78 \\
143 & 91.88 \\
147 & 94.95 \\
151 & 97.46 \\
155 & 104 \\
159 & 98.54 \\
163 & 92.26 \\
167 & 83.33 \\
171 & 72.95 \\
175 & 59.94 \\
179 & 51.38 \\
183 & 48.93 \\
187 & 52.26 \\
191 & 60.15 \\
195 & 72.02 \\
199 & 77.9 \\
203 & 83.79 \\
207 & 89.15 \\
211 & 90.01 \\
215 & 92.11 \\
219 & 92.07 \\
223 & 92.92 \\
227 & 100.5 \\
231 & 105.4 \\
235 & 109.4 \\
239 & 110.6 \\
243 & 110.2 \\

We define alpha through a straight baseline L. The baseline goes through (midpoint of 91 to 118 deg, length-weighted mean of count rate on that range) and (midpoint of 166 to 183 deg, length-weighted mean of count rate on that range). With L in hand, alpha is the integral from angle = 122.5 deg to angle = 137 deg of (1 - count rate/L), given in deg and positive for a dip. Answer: -1.43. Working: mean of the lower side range 91.3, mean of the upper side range 63.8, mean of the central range 89.4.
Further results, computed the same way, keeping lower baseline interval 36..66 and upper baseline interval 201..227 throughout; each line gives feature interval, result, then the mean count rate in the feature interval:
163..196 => 9.4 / 64.1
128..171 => -1.6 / 92.3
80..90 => -2.1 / 106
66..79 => -0.6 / 91.3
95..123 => -0.5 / 89.5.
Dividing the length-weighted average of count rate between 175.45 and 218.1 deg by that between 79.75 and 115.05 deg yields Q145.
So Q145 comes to 0.75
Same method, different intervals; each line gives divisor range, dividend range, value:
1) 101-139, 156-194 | 0.78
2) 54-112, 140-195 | 0.83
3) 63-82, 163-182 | 0.75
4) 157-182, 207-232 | 1.26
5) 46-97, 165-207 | 0.72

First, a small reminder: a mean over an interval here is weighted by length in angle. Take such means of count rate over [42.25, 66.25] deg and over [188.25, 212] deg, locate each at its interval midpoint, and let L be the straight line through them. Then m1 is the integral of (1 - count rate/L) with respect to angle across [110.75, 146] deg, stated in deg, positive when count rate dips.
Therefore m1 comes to -3.5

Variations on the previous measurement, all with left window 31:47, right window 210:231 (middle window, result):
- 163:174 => 1.6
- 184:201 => 5.3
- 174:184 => 4.3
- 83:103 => -2.3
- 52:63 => 0.5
